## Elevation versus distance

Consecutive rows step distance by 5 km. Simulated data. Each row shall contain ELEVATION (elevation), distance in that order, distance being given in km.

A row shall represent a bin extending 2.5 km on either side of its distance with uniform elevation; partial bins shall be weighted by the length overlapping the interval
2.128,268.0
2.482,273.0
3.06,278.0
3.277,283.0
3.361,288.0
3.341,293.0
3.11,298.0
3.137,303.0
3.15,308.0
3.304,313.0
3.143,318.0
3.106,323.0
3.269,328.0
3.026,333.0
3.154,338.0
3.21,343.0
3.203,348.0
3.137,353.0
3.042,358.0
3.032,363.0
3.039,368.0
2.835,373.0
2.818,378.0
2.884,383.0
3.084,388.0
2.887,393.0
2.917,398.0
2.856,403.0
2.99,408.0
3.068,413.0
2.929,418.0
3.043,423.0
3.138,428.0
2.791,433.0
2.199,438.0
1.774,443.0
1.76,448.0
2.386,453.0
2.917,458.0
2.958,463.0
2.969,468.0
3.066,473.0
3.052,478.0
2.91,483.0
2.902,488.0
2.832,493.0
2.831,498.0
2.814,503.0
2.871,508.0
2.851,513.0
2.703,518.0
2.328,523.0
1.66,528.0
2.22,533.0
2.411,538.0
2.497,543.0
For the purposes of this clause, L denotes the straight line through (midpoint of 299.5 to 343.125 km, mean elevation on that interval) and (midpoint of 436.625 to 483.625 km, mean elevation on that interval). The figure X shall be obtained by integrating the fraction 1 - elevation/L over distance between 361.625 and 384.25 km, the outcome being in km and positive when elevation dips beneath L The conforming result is 0.3 km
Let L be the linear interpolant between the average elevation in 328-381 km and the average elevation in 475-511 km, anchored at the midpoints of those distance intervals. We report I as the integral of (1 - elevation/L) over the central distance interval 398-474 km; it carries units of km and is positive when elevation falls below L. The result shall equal 6.1 km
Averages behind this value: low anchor 3.06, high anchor 2.89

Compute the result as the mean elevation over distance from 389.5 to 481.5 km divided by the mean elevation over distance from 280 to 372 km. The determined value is 0.87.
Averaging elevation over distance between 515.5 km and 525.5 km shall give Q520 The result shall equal 2.52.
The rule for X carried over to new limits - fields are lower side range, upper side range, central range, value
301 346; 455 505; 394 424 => 0.72 km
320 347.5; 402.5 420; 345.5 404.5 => 1.54 km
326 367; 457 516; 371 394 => 1.26 km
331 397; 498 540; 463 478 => -1.95 km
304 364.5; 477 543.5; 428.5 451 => 4.87 km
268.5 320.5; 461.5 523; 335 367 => -0.95 km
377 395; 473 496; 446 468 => 2.70 km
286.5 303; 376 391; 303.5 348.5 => -0.53 km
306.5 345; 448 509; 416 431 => -0.41 km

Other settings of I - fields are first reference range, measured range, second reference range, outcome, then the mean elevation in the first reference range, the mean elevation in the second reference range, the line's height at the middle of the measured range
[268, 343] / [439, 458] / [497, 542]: 4.1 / 3.11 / 2.51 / 2.71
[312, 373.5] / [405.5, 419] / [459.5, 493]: 0.2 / 3.12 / 2.96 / 3.04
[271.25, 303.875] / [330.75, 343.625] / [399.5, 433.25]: -0.2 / 3.12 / 2.98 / 3.07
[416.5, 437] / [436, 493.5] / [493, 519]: 4.6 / 2.92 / 2.82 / 2.87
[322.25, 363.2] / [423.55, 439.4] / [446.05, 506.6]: 0.7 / 3.14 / 2.79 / 2.91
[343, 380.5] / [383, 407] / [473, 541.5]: 0.1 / 3.03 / 2.66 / 2.94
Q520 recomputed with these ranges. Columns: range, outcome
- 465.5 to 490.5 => 2.98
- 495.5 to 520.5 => 2.81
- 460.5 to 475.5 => 3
